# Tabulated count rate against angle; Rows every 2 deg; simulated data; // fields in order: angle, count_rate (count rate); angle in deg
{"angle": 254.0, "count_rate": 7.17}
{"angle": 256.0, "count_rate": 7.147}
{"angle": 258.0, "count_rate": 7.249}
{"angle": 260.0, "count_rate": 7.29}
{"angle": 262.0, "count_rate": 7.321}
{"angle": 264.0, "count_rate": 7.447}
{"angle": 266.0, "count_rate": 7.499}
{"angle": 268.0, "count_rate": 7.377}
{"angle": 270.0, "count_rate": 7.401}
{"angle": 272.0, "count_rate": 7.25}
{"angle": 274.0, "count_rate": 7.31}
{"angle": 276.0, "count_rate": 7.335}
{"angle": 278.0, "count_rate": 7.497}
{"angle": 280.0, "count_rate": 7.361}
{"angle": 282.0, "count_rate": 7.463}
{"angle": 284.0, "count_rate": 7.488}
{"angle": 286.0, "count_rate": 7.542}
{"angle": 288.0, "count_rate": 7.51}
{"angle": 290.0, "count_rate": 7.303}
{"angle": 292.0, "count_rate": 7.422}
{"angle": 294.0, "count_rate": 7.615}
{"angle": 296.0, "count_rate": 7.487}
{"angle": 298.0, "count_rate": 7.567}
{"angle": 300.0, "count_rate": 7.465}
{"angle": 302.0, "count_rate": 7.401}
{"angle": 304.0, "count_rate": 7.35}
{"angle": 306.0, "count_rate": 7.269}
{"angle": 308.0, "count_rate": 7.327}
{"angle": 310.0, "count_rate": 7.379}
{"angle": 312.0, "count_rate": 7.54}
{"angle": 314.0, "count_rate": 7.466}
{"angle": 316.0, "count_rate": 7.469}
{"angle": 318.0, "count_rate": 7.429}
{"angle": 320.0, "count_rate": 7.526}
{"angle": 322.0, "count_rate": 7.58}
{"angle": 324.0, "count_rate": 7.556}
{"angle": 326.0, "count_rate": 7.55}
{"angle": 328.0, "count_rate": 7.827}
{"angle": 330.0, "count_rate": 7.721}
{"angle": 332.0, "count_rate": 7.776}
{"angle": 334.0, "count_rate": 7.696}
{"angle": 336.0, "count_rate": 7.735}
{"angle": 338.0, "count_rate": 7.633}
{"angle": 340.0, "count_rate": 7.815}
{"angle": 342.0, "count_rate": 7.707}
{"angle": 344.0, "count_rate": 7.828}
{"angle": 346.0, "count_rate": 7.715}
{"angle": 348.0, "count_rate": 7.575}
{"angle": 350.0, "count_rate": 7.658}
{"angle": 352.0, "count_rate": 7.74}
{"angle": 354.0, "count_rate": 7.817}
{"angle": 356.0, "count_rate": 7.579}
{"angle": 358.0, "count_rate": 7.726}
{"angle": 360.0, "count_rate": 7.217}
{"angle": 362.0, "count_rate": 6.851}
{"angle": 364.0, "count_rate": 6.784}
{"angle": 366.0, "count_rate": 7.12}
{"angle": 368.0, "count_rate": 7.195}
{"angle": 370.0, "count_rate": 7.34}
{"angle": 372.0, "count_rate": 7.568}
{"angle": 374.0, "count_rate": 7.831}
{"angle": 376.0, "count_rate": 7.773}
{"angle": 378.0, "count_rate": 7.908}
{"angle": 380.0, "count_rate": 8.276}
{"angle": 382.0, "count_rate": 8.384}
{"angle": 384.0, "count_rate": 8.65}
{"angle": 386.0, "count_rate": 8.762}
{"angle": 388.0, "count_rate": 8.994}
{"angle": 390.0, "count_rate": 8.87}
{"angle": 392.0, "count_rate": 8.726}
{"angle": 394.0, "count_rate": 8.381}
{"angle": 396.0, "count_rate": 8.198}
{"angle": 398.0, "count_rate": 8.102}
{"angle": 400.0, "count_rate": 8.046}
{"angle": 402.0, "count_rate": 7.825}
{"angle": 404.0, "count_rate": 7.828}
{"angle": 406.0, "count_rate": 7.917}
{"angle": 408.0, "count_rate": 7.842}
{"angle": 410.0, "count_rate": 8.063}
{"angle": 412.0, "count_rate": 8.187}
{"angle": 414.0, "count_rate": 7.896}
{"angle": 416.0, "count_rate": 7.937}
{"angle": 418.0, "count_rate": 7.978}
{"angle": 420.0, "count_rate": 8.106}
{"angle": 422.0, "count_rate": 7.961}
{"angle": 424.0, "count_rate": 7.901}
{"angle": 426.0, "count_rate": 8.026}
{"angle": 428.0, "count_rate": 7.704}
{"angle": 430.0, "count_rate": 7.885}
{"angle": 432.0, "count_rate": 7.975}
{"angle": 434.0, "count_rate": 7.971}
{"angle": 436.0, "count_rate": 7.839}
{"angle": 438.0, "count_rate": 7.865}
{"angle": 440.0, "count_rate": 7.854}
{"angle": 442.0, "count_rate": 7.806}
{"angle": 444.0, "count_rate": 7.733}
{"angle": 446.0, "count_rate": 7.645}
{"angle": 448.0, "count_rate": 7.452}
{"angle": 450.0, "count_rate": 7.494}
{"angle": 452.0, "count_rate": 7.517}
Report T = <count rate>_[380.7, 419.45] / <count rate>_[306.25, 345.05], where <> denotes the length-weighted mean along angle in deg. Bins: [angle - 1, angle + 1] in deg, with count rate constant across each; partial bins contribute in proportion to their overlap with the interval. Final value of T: 1.08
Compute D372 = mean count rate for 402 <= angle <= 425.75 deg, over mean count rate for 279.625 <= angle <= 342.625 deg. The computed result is 1.06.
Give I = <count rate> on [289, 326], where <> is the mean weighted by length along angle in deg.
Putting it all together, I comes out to 7.46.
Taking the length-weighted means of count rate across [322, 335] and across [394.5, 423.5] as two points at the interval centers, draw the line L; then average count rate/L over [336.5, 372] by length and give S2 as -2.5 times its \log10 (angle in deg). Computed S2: 0.04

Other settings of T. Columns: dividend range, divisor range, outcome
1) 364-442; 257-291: 1.08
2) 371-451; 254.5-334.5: 1.08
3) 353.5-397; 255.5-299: 1.07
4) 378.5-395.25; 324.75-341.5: 1.11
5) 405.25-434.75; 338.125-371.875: 1.06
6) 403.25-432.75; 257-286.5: 1.08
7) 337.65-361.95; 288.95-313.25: 1.03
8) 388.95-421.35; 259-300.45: 1.09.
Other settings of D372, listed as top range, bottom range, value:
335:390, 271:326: 1.04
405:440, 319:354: 1.03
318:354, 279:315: 1.03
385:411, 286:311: 1.11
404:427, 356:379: 1.08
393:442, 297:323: 1.07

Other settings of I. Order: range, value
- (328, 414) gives 7.87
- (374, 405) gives 8.3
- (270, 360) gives 7.54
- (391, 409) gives 8.1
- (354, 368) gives 7.25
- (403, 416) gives 7.95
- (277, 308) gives 7.45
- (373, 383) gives 8.03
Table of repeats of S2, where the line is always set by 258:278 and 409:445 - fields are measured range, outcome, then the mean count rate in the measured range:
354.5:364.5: 0.06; 7.28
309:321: 0.01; 7.47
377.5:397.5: -0.10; 8.52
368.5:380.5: 0.00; 7.74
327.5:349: -0.02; 7.73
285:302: 0.00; 7.48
